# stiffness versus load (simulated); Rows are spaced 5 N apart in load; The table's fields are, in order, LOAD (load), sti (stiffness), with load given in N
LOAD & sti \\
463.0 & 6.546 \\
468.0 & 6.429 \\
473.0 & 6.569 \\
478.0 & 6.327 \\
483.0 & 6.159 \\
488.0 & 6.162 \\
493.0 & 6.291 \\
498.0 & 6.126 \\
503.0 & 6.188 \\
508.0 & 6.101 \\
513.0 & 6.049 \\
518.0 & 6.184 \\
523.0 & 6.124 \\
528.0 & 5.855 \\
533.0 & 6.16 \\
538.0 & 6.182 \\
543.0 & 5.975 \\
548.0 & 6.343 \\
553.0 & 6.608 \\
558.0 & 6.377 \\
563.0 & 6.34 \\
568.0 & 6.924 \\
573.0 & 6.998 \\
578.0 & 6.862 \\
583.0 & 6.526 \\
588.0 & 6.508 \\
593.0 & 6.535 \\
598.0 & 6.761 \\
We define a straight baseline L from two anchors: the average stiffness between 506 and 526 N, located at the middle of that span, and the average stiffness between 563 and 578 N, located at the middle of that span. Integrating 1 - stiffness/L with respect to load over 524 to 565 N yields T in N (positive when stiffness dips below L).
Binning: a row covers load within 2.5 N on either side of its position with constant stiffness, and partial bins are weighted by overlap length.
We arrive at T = 1.7 N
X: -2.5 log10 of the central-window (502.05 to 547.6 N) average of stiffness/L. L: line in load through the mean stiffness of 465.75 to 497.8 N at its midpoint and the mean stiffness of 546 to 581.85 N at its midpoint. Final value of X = 0.07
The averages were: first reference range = 6.31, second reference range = 6.64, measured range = 6.1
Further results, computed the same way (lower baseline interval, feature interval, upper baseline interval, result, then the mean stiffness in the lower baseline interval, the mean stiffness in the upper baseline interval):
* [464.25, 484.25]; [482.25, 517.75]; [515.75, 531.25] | 0.01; 6.4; 6.06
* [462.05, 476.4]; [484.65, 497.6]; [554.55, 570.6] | 0.05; 6.5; 6.55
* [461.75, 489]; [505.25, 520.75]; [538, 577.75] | 0.06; 6.37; 6.51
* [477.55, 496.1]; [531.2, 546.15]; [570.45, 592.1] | 0.06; 6.22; 6.71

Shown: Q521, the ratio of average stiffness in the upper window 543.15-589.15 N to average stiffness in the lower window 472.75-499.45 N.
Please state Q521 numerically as 1.05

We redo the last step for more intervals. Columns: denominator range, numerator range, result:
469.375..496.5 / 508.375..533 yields 0.96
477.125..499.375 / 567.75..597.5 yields 1.08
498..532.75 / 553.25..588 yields 1.09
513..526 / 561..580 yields 1.11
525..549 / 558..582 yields 1.10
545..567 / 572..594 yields 1.04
